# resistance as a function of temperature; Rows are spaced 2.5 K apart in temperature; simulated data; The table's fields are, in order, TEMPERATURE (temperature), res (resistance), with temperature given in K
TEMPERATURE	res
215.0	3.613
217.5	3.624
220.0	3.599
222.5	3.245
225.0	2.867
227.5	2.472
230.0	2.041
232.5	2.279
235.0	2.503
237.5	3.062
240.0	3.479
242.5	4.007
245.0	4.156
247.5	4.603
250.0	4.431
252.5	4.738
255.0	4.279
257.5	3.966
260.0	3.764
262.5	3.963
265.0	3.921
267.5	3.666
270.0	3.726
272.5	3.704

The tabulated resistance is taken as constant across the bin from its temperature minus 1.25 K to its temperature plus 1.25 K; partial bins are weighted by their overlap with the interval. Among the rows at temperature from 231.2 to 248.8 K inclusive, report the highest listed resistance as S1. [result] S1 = 4.603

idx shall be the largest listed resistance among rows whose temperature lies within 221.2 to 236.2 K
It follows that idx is 3.245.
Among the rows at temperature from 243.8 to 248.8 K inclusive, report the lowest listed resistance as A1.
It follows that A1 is 4.156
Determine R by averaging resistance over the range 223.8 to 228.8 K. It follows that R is 2.66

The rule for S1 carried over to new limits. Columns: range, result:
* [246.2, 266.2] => 4.738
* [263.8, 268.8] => 3.921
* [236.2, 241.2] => 3.479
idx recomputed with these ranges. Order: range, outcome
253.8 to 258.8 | 4.279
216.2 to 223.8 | 3.624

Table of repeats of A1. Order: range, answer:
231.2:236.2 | 2.279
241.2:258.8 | 3.966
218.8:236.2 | 2.041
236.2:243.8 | 3.062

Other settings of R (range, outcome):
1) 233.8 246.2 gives 3.44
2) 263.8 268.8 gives 3.79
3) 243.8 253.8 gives 4.48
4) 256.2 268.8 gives 3.86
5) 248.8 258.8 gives 4.35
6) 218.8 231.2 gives 2.84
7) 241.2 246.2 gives 4.07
